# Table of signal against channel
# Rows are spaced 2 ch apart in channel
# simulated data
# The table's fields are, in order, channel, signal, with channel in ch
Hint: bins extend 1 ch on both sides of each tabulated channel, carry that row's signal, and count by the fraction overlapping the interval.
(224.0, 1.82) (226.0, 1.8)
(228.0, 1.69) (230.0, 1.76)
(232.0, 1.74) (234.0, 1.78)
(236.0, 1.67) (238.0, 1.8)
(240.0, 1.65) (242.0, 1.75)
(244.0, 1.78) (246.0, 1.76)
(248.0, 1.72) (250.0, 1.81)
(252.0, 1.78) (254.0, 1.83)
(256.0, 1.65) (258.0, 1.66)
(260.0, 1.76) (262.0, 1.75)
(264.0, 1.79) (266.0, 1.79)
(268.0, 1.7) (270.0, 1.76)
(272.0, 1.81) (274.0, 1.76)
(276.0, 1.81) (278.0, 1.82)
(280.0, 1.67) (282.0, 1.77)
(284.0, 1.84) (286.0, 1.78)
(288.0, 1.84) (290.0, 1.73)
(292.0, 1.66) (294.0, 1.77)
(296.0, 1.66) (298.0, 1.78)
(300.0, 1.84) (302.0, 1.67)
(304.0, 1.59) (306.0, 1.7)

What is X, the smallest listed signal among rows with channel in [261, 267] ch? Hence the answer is 1.75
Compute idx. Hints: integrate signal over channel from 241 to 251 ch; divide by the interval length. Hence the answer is 1.76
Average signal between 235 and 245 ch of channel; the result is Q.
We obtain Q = 1.73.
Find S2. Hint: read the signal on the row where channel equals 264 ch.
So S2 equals 1.79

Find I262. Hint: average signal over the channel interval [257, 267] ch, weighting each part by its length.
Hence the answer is 1.75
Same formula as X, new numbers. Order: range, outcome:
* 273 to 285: 1.67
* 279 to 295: 1.66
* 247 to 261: 1.65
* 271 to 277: 1.76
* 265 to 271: 1.7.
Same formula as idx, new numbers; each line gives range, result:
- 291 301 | 1.74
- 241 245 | 1.77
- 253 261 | 1.72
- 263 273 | 1.77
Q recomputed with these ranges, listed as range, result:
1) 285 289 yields 1.81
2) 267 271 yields 1.73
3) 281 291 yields 1.79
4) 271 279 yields 1.8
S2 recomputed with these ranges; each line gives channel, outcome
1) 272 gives 1.81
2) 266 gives 1.79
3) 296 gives 1.66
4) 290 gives 1.73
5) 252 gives 1.78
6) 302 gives 1.67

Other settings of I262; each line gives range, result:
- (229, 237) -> 1.74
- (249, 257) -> 1.77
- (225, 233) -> 1.75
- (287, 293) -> 1.74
